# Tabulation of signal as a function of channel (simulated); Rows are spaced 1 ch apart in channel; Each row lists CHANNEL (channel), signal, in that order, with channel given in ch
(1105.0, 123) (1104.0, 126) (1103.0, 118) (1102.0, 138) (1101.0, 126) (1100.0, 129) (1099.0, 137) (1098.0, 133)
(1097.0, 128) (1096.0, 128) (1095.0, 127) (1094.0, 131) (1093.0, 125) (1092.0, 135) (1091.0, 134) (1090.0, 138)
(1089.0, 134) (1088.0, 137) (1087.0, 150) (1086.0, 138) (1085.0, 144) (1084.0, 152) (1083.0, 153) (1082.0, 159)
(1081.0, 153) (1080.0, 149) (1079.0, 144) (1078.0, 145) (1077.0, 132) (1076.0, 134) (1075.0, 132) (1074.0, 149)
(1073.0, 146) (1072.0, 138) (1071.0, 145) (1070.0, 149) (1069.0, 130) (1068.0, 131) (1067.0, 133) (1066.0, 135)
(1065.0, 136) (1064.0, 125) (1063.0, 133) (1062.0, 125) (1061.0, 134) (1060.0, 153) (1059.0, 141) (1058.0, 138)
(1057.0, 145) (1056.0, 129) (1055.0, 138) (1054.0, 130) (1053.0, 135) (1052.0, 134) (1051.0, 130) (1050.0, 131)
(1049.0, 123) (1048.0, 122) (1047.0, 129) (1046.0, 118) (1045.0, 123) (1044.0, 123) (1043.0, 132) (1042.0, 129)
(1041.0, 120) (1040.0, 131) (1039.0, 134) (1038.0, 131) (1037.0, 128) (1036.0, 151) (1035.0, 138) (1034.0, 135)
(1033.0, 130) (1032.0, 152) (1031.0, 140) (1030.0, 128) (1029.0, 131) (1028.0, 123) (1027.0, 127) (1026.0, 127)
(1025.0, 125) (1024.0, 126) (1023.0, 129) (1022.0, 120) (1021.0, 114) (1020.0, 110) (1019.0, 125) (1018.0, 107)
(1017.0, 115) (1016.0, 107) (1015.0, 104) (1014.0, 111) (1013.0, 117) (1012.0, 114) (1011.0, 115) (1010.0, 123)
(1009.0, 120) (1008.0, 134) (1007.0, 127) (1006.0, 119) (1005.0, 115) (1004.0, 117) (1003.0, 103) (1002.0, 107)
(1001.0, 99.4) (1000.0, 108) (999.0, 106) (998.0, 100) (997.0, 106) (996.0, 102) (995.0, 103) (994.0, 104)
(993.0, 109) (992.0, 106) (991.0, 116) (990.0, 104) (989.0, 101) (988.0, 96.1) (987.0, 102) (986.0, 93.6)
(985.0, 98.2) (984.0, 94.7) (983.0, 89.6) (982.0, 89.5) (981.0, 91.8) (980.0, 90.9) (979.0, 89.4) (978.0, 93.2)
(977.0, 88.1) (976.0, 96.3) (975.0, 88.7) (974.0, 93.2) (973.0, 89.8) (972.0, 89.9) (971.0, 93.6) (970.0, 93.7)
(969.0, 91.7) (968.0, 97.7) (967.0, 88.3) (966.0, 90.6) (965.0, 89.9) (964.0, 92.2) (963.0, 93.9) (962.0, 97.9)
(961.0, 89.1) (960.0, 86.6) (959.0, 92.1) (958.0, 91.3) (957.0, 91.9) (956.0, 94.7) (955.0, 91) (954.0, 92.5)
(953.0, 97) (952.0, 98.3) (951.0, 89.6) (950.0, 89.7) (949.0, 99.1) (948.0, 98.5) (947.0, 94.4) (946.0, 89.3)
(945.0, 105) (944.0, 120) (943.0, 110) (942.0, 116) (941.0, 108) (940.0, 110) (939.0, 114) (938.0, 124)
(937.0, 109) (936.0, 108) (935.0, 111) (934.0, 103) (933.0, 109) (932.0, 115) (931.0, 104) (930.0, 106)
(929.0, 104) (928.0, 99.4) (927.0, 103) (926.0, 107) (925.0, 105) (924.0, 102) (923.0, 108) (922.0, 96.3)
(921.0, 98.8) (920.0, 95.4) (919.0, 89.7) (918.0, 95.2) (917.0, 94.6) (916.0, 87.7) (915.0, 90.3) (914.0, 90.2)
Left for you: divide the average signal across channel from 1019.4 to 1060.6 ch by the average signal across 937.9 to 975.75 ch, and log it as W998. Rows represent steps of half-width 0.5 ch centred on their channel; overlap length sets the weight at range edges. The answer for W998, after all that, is 1.4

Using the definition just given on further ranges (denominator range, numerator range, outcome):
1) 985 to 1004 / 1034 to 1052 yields 1.24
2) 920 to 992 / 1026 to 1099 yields 1.37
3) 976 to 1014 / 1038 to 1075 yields 1.27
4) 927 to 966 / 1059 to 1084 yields 1.39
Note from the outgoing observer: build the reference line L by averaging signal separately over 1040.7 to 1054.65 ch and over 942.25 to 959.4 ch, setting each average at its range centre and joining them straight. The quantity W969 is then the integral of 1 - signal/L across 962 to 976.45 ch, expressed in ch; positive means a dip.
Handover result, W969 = 1.47 ch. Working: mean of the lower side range 97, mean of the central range 92.3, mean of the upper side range 127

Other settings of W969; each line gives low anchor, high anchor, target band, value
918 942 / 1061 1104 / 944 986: 7.3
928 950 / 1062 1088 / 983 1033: 4.3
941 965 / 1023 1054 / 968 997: 3.1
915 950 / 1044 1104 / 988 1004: 1.8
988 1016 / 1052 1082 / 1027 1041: -1.1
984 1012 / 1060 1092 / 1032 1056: -0.7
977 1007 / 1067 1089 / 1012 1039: -1.6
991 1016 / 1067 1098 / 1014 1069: -1.8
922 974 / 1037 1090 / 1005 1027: 0.5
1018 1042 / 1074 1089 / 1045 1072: 0.8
